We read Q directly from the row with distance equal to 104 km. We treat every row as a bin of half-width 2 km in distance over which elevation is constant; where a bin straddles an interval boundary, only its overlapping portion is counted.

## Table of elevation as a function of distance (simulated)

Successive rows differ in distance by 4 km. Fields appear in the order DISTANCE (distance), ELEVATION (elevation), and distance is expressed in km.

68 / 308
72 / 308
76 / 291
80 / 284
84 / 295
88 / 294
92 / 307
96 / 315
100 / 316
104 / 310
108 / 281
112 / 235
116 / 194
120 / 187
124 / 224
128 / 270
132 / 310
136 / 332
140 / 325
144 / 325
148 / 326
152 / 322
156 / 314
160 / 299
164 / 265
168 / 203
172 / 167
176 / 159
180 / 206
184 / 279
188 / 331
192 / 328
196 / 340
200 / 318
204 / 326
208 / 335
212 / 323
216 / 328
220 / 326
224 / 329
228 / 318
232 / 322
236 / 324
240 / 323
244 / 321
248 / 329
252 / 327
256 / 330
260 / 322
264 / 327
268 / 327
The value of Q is 310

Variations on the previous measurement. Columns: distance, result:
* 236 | 324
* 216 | 328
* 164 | 265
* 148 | 326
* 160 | 299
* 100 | 316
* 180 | 206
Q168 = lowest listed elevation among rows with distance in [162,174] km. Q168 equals 167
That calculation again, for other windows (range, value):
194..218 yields 318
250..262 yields 322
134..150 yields 325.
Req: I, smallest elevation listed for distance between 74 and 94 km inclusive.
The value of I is 284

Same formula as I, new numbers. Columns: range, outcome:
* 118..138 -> 187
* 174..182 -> 159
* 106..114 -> 235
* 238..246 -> 321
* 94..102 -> 315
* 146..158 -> 314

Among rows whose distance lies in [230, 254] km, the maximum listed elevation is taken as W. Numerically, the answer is 329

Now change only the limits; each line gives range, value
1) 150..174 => 322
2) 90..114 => 316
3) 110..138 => 332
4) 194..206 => 340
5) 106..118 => 281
